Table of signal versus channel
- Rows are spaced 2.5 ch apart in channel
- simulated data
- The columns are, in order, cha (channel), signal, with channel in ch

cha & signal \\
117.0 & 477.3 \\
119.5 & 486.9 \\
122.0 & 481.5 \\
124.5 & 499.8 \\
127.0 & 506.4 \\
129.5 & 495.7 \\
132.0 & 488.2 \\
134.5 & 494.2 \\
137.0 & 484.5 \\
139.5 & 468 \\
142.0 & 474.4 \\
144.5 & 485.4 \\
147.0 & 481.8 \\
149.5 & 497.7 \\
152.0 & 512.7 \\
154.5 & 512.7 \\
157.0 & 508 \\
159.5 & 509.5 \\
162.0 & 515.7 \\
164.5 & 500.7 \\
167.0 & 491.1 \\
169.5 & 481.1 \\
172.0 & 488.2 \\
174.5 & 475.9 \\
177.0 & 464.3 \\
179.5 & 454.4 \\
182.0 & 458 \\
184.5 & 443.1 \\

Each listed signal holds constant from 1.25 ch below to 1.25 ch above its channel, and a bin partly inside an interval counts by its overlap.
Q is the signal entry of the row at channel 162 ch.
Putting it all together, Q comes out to 515.7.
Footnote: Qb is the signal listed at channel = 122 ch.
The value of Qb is 481.5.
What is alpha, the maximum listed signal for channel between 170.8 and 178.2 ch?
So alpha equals 488.2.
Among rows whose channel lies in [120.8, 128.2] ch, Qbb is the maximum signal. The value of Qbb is 506.4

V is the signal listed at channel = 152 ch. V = 512.7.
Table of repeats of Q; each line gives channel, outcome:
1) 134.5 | 494.2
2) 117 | 477.3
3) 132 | 488.2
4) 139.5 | 468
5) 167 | 491.1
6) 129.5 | 495.7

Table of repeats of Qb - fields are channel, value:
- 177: 464.3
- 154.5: 512.7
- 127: 506.4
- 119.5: 486.9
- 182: 458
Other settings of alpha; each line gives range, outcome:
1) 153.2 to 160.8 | 512.7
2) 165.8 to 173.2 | 491.1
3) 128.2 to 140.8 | 495.7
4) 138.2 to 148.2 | 485.4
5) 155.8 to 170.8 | 515.7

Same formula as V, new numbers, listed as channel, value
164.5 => 500.7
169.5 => 481.1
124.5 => 499.8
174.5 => 475.9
